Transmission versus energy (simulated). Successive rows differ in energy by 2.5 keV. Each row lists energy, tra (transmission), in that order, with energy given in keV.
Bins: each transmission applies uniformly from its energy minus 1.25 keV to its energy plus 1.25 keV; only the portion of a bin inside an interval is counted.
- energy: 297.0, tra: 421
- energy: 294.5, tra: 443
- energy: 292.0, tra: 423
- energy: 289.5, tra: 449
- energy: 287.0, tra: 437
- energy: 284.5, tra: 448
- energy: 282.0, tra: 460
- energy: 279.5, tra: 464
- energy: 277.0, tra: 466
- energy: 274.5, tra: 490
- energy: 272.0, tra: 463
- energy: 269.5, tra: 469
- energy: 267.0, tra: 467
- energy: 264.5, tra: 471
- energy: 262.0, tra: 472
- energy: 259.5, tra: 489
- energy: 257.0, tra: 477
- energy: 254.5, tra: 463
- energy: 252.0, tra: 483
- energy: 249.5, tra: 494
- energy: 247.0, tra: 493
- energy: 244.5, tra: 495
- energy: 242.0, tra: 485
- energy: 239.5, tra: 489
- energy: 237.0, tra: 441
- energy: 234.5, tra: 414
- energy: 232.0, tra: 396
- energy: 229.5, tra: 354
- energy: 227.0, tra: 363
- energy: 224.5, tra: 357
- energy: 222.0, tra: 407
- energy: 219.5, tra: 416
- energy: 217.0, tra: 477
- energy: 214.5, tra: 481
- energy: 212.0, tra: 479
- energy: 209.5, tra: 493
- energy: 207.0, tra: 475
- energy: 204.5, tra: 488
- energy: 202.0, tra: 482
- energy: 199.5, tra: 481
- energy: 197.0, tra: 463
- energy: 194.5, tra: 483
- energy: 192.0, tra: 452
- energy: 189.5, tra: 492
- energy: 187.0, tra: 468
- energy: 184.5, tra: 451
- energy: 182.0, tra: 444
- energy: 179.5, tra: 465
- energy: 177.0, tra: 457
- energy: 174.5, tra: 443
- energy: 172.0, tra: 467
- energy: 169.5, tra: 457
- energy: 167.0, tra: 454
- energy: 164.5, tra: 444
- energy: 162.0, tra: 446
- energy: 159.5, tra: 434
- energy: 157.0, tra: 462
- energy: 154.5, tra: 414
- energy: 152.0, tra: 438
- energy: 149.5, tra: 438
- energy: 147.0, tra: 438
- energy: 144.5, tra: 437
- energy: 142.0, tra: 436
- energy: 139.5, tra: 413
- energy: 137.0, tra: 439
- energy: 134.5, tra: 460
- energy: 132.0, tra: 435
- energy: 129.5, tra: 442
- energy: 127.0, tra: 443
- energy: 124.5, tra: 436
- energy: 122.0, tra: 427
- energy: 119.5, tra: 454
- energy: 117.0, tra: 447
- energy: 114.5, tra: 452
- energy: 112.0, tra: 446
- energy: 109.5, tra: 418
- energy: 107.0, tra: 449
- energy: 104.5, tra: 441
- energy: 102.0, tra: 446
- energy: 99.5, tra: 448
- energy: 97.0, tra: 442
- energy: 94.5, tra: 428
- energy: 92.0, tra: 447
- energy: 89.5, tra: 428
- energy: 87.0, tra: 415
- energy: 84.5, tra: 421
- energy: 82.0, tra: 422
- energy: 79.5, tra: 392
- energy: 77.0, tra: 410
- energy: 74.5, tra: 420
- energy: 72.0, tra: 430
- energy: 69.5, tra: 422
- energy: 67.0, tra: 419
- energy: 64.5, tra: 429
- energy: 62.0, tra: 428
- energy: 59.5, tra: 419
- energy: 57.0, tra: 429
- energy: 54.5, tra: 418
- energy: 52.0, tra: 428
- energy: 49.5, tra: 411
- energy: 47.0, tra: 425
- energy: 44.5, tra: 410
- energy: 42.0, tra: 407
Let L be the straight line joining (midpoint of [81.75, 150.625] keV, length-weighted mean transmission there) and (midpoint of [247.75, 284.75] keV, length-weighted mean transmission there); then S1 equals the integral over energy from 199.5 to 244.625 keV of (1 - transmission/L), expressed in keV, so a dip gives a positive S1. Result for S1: 1.8 keV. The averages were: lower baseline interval 438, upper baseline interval 473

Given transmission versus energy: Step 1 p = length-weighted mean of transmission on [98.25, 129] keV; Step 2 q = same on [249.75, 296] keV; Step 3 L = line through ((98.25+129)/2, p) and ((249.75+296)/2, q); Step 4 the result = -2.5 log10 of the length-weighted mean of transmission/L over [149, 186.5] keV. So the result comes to 0.00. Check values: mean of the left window 442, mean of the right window 463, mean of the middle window 448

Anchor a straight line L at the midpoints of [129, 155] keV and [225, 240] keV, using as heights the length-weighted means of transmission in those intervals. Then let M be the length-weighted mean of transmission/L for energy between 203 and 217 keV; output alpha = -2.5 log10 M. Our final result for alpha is -0.174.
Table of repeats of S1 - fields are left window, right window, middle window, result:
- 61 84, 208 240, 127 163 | -1.3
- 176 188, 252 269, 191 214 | -0.8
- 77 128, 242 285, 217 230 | 2.1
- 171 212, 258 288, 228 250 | 0.9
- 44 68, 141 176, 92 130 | -0.7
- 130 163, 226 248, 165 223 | -3.6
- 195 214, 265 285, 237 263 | -0.6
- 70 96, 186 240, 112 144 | -0.8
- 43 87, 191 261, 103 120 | -0.5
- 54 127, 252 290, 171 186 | -0.2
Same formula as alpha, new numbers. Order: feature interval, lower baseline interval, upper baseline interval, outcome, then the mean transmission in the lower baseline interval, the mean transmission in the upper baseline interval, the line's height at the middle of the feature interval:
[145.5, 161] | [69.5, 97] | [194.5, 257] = 0.00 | 422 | 454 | 438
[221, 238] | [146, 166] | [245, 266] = 0.20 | 439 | 481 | 470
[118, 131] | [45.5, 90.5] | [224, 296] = -0.03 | 420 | 453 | 430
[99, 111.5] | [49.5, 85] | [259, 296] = -0.03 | 420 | 460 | 427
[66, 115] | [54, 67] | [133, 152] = 0.00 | 424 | 437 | 429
